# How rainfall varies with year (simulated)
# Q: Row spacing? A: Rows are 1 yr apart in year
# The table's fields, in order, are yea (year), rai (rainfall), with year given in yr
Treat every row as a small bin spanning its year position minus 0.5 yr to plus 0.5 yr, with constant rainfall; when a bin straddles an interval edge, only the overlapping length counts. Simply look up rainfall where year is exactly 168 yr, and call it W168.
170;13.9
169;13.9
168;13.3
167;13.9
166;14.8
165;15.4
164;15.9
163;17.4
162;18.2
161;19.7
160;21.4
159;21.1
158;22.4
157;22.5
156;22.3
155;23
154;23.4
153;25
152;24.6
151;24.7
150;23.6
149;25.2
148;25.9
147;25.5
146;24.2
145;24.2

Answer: 13.3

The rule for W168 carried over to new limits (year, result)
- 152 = 24.6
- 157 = 22.5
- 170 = 13.9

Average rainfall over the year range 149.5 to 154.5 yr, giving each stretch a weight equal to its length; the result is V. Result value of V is 24.3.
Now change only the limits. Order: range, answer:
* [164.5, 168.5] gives 14.4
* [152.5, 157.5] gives 23.2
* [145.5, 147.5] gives 24.9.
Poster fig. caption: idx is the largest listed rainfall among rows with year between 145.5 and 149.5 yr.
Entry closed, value 25.9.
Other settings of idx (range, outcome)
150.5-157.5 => 25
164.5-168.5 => 15.4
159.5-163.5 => 21.4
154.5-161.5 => 23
